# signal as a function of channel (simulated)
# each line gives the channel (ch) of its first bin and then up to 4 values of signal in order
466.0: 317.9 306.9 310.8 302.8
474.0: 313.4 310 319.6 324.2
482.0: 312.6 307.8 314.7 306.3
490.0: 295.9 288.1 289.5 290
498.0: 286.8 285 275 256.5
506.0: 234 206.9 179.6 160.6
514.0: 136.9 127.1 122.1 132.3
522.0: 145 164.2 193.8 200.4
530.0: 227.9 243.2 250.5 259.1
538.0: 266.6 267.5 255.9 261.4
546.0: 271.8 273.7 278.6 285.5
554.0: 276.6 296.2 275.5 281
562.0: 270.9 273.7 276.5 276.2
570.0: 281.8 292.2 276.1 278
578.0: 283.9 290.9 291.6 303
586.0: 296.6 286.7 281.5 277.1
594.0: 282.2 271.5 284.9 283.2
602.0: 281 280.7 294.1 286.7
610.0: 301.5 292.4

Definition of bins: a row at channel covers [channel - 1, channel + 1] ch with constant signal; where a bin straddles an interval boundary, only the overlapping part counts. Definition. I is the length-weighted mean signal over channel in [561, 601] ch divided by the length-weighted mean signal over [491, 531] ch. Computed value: 1.3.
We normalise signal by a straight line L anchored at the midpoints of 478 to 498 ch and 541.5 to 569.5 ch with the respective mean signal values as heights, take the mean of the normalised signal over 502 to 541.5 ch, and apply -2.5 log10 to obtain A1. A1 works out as 0.39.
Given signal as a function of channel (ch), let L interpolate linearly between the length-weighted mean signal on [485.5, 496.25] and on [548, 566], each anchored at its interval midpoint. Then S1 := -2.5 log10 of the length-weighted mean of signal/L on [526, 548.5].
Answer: 0.14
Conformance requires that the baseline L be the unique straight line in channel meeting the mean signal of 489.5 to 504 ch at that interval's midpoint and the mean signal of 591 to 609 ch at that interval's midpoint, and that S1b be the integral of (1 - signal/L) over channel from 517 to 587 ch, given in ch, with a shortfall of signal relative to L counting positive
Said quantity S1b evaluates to 7.1 ch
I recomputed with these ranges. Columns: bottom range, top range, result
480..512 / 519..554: 0.86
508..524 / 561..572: 1.87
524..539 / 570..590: 1.25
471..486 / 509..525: 0.47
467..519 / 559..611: 1.08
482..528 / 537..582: 1.21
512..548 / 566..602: 1.37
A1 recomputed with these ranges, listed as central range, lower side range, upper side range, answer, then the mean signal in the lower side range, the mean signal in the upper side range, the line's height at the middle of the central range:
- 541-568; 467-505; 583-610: 0.06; 300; 286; 291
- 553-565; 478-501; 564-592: 0.04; 301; 285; 288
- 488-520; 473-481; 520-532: 0.10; 317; 187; 245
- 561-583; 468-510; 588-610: 0.01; 289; 283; 285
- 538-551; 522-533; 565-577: -0.16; 200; 280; 232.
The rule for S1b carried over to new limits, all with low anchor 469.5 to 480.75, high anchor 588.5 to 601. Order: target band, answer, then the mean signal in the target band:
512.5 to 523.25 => 5.9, 135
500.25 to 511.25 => 2.6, 233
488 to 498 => 0.5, 292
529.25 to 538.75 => 1.5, 250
